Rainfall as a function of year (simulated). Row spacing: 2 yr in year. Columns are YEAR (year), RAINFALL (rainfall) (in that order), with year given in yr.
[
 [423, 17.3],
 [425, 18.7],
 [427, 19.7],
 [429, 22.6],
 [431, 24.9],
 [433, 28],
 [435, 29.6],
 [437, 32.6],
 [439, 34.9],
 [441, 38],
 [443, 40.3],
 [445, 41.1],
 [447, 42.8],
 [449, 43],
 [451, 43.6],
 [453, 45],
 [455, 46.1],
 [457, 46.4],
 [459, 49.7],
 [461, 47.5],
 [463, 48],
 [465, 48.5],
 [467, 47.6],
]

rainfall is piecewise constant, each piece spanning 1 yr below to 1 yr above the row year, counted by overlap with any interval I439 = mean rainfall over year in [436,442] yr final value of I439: 35.2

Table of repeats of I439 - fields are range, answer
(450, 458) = 45.3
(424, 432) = 21.5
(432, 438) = 30.1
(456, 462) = 47.9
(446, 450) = 42.9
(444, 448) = 42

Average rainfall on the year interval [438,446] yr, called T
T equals 38.6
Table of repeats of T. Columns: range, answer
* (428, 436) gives 26.3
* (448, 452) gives 43.3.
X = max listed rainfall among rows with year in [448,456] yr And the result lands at 46.1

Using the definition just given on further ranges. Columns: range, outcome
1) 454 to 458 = 46.4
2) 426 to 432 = 24.9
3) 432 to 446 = 41.1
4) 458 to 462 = 49.7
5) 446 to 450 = 43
